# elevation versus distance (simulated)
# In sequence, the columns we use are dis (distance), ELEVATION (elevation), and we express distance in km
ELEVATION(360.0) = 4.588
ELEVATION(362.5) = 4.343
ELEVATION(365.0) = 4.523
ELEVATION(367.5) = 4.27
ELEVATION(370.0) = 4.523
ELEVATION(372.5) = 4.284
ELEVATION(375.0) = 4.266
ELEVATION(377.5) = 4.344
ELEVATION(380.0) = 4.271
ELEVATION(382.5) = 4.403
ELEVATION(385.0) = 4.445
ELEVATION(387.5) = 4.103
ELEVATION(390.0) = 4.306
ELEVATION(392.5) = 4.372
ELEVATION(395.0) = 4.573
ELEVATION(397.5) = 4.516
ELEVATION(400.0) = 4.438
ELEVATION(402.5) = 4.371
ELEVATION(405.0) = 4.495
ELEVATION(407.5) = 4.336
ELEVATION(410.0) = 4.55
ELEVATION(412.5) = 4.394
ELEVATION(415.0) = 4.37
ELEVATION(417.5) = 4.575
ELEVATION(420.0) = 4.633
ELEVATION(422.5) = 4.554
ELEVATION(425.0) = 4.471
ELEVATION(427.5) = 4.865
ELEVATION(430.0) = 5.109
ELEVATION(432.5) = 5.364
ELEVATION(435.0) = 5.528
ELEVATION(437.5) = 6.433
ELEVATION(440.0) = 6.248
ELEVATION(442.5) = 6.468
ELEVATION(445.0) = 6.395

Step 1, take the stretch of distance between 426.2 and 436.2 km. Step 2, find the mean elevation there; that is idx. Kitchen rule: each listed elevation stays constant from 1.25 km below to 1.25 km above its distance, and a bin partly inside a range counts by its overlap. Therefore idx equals 5.21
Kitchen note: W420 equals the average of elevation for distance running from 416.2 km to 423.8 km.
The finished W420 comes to 4.59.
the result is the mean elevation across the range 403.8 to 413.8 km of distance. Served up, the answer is 4.44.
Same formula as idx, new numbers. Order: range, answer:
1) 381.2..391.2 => 4.31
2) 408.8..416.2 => 4.44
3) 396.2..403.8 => 4.44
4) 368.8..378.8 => 4.35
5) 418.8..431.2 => 4.73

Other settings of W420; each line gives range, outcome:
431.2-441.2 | 5.89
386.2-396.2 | 4.34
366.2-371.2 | 4.4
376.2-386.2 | 4.36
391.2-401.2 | 4.47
